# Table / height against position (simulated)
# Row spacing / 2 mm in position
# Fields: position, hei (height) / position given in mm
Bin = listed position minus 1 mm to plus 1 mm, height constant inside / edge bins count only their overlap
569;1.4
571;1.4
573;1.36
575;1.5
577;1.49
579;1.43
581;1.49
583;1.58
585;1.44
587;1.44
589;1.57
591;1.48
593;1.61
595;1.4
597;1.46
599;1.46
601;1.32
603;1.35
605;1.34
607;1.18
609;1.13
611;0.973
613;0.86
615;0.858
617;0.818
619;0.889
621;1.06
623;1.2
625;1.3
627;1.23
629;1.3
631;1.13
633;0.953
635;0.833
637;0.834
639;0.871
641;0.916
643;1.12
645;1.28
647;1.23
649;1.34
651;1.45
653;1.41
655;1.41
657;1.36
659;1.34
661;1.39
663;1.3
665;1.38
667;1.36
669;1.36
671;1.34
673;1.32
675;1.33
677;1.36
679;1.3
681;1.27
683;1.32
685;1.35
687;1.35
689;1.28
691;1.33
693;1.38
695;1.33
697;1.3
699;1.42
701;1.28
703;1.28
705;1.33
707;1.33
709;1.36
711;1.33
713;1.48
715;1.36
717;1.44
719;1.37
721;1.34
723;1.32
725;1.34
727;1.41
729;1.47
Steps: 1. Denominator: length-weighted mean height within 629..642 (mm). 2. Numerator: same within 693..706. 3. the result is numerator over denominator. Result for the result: 1.4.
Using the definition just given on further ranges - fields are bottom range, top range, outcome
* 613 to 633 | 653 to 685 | 1.26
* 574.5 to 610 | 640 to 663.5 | 0.91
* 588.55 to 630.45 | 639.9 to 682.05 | 1.07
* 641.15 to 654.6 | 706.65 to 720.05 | 1.08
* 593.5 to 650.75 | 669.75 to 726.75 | 1.18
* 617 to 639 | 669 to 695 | 1.26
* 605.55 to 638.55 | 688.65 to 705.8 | 1.28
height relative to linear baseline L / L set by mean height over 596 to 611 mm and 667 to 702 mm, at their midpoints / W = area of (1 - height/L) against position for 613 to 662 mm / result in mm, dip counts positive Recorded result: 6.4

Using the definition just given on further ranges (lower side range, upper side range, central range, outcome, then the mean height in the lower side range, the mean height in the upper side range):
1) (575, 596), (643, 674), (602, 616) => 3.37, 1.49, 1.34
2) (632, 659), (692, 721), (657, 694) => -2.40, 1.16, 1.36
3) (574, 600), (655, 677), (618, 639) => 5.24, 1.49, 1.35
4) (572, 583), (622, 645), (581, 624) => 1.18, 1.47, 1.07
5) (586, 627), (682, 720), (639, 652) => 0.88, 1.23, 1.35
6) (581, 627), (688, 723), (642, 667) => -0.55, 1.26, 1.35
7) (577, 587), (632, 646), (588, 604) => -1.17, 1.48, 0.972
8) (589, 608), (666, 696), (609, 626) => 4.74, 1.41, 1.33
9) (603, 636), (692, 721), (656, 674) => -1.90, 1.07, 1.36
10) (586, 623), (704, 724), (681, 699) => 0.07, 1.23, 1.37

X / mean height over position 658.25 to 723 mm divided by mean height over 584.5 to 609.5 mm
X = 1.0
